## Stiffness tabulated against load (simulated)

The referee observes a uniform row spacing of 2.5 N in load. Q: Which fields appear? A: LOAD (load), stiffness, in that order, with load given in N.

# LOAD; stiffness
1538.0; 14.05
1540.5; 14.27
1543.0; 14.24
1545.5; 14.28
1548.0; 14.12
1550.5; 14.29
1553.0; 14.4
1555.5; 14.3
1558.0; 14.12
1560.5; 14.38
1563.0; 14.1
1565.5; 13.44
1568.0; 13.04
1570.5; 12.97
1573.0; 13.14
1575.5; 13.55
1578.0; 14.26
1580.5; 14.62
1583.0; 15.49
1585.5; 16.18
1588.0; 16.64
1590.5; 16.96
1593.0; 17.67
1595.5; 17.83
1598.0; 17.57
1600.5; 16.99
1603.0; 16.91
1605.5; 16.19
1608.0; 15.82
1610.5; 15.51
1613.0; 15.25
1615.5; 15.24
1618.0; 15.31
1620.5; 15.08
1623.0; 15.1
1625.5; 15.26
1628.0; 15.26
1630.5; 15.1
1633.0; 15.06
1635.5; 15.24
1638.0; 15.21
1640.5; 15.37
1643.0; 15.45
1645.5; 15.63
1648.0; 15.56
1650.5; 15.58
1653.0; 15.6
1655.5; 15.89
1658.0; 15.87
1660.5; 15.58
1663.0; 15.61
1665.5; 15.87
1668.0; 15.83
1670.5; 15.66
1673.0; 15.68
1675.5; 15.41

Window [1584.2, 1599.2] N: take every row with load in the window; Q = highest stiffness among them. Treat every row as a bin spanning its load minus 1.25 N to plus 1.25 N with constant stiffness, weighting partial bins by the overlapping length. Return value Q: 17.83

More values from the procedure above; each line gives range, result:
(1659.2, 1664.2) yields 15.61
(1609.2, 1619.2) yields 15.51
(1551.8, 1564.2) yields 14.4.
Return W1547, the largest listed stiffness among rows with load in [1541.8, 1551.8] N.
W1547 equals 14.29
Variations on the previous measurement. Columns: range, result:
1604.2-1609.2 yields 16.19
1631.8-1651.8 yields 15.63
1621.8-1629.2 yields 15.26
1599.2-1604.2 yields 16.99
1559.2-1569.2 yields 14.38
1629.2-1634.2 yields 15.1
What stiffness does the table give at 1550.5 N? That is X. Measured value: 14.29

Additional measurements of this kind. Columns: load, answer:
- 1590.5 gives 16.96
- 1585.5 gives 16.18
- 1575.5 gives 13.55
